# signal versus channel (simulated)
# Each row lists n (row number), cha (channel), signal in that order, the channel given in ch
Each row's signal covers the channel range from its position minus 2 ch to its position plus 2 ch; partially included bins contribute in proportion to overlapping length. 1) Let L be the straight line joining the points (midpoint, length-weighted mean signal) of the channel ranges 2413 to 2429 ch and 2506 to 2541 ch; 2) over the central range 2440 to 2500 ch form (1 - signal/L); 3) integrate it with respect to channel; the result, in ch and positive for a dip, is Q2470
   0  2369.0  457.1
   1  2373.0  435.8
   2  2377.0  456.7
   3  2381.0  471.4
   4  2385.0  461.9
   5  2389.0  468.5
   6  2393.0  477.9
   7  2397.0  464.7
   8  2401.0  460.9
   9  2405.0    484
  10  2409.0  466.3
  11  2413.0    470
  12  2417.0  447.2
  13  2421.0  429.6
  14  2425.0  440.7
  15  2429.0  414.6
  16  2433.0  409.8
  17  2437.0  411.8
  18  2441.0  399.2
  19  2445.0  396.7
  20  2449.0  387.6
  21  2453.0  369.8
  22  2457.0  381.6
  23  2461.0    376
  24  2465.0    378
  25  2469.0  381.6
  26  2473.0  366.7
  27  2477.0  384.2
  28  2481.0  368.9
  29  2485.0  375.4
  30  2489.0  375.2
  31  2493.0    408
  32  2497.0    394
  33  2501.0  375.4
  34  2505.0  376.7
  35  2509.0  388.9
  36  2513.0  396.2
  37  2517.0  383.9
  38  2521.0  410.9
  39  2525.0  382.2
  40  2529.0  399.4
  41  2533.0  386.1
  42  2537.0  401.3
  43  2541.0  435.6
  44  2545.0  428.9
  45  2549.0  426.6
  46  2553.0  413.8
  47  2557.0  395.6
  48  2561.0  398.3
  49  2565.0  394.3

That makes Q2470 5.18 ch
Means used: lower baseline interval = 440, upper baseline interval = 396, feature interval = 382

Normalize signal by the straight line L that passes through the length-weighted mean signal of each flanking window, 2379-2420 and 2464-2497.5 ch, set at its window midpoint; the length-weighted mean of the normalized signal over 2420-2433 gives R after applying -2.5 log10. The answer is 0.03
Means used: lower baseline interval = 466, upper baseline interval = 381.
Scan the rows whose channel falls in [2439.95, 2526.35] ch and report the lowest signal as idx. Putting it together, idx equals 366.7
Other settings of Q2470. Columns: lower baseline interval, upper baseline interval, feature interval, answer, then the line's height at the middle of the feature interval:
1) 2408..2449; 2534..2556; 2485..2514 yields 2.39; 421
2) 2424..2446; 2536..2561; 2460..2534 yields 5.24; 414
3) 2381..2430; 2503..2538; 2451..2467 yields 1.91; 427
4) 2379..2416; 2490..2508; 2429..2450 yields 1.57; 435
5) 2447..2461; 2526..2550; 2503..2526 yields 0.69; 402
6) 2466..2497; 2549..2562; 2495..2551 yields -0.51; 395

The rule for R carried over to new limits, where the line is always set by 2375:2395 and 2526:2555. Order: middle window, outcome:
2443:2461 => 0.159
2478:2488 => 0.159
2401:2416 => -0.026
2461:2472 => 0.161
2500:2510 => 0.121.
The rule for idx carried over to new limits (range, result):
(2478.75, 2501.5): 368.9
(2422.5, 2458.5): 369.8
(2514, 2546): 382.2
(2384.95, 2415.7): 460.9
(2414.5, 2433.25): 409.8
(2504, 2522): 376.7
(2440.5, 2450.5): 387.6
